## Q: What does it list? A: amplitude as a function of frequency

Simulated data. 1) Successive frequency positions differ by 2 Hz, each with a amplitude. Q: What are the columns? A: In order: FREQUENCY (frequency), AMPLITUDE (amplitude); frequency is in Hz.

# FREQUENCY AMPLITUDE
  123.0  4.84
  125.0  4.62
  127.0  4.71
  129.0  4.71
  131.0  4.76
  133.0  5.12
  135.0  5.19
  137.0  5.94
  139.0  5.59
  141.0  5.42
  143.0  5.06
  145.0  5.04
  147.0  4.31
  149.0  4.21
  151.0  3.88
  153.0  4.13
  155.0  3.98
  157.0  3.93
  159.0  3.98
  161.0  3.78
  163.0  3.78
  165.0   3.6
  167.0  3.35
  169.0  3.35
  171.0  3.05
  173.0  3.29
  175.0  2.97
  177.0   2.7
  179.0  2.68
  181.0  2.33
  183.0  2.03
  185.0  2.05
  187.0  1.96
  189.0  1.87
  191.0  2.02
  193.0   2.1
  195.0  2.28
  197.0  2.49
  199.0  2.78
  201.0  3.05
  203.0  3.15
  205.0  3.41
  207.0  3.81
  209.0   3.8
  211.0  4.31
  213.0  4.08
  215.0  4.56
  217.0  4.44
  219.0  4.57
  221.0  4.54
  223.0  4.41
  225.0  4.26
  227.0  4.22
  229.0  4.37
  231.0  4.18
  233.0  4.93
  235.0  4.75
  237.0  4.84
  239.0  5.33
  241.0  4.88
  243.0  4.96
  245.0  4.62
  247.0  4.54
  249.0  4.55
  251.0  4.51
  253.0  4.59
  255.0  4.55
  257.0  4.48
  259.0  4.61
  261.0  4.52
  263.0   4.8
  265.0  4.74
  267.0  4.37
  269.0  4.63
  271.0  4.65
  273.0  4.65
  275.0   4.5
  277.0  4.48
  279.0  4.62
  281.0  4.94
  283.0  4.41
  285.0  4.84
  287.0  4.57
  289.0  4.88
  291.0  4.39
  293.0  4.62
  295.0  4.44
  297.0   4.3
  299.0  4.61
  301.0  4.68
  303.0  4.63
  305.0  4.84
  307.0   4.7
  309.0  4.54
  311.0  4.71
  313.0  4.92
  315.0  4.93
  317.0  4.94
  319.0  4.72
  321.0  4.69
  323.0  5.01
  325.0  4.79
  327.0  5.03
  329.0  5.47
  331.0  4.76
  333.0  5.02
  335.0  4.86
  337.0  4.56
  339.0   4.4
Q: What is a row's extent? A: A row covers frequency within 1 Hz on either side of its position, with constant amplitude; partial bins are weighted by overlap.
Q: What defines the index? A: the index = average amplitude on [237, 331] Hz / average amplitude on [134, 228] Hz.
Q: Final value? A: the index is 1.29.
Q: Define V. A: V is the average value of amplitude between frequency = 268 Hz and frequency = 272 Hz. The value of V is 4.64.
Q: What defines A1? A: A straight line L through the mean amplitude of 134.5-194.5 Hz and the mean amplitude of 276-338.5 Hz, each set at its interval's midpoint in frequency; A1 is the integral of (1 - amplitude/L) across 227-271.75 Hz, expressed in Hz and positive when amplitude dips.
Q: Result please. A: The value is -4.1 Hz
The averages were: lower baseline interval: 3.56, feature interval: 4.64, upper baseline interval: 4.74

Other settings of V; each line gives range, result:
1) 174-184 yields 2.54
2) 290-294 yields 4.5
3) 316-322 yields 4.78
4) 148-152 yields 4.04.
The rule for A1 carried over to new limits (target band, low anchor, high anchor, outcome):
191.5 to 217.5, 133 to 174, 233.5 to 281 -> 6.5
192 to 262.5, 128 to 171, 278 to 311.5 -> 5.7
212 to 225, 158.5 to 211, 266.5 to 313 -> -3.6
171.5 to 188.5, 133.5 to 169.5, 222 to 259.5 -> 7.5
